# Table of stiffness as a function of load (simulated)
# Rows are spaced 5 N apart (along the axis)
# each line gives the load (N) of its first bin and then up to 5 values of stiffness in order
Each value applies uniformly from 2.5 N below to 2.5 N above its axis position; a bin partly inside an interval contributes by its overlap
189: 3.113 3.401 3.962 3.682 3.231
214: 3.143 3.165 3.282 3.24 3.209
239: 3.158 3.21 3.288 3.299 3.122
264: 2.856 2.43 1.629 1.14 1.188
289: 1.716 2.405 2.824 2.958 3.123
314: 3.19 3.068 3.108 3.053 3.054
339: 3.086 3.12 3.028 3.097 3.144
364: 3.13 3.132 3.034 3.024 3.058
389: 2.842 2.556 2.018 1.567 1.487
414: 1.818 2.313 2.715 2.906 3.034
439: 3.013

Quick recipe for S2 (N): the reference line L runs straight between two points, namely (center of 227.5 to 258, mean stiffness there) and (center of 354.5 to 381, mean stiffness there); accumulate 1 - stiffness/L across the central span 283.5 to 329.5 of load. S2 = 6.5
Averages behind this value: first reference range 3.23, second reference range 3.09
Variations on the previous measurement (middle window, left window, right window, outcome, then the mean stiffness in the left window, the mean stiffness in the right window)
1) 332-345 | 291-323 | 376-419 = -1.8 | 2.92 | 2.31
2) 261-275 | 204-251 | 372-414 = 2.9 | 3.24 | 2.4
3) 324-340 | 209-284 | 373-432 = -2.8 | 2.83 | 2.43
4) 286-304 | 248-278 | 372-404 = 2.0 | 2.66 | 2.66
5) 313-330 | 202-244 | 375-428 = -2.0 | 3.26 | 2.38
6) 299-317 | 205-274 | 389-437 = -1.8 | 3.08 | 2.31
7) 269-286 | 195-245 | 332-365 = 9.2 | 3.33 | 3.09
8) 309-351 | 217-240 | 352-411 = -3.4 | 3.22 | 2.68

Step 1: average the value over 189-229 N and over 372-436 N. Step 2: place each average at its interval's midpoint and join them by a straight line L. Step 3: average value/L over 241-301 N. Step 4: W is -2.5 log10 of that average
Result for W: 0.27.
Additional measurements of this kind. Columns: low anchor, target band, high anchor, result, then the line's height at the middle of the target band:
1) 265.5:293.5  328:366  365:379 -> -0.15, 2.71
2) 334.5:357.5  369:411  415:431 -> 0.12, 2.78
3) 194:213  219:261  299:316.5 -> 0.05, 3.38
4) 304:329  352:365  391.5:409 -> -0.23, 2.53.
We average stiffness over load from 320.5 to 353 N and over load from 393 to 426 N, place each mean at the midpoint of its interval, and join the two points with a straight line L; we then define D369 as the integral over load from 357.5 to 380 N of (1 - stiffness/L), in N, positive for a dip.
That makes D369 -4.12 N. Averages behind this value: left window 3.08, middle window 3.1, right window 2.04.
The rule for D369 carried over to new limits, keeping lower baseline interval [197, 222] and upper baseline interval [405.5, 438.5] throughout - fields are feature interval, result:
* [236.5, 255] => 0.07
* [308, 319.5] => -0.87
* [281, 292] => 5.65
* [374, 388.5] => -2.36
